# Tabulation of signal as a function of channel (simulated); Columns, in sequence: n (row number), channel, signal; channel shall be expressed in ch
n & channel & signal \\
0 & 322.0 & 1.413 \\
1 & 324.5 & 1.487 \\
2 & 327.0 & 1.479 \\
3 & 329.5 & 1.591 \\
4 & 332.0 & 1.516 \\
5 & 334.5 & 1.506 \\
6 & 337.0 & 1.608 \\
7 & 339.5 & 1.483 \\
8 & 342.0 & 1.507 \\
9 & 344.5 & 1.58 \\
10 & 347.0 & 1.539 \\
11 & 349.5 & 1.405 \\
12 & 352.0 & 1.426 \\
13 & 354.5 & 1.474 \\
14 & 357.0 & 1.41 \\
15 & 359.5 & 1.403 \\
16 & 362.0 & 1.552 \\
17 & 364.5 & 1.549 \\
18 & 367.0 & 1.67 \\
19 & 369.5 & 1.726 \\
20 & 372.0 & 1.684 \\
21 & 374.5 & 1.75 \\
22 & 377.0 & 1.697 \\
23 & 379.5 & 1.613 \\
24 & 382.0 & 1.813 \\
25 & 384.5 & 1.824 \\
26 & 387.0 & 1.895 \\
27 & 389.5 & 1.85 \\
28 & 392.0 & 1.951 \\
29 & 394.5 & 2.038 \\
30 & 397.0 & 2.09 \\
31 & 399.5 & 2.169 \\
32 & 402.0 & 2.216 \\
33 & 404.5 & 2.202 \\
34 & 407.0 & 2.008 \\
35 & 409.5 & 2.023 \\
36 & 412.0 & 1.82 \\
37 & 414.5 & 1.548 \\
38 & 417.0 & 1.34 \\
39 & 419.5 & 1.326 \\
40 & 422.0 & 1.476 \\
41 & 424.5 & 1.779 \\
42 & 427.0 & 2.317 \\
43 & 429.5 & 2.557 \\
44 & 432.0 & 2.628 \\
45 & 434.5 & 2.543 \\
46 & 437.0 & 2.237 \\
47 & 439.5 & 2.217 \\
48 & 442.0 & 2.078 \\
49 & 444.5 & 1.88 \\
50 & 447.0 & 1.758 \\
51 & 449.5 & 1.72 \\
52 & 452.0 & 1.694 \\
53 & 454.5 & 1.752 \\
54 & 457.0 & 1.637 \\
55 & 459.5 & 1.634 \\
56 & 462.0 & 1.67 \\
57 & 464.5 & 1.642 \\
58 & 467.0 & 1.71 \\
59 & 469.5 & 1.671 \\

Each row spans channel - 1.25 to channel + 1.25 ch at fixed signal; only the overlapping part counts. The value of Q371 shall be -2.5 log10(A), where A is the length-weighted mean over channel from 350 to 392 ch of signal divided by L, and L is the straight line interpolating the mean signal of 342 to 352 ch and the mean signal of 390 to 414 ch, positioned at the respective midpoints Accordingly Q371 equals 0.05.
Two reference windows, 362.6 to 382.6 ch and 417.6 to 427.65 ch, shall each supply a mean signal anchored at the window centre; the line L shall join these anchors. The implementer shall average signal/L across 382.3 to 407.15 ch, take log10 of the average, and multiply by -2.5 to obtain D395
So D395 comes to -0.20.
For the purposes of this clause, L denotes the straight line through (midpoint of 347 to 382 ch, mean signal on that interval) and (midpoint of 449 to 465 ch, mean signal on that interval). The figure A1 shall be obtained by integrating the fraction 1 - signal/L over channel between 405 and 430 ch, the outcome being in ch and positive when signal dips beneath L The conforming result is -2.7 ch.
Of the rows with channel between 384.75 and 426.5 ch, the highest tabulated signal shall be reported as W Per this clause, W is 2.216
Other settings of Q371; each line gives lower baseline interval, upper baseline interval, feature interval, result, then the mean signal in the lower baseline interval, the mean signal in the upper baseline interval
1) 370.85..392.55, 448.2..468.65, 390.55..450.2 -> -0.156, 1.78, 1.68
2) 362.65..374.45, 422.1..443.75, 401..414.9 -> 0.012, 1.66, 2.24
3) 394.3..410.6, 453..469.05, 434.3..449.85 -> -0.129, 2.11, 1.67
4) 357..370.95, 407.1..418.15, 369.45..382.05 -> -0.066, 1.57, 1.72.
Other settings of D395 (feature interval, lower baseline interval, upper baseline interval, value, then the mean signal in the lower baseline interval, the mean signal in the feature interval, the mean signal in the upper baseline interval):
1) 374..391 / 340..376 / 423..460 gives -0.06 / 1.55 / 1.78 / 2.03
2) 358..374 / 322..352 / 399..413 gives 0.10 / 1.51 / 1.6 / 2.07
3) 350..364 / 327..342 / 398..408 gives 0.19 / 1.53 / 1.46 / 2.15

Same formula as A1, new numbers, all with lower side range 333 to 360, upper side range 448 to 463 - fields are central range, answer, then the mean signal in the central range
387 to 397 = -2.46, 1.96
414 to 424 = 1.11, 1.44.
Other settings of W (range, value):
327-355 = 1.608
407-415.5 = 2.023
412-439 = 2.628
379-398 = 2.09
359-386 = 1.824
